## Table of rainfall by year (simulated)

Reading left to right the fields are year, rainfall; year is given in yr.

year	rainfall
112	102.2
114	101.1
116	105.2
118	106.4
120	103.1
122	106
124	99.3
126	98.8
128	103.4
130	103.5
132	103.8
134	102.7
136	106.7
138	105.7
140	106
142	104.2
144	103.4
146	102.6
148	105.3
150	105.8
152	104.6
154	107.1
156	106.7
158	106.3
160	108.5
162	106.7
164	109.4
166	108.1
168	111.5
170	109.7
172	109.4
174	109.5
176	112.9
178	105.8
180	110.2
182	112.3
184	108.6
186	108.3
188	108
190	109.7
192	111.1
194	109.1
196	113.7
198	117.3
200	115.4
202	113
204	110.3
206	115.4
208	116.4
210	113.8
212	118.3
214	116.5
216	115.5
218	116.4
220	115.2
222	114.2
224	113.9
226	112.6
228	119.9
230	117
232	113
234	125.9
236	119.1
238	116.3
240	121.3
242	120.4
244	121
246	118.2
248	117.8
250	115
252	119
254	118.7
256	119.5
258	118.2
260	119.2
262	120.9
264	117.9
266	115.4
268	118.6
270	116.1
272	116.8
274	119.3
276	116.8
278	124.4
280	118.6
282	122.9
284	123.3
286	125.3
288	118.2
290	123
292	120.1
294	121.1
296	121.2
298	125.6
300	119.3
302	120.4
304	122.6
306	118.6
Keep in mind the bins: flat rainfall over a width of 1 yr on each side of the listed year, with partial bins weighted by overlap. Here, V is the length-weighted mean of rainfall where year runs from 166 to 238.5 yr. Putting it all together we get 113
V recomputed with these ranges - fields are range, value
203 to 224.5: 115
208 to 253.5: 117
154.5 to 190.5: 109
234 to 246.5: 120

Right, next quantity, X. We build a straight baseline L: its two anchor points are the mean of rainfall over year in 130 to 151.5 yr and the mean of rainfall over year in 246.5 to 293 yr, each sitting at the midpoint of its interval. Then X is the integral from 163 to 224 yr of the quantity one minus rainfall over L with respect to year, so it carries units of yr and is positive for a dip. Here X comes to -0.87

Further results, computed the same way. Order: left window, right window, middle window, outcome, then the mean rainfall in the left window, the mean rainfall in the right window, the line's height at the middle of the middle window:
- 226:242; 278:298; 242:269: 0.3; 119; 122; 120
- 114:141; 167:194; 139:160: 0.2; 104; 110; 106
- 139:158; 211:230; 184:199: 0.1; 105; 116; 112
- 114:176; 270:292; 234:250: -0.4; 106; 121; 116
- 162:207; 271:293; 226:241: -0.4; 111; 121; 116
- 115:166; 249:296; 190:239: -0.9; 105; 120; 113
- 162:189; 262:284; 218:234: -0.2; 109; 119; 114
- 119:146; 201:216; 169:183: 0.0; 104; 115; 110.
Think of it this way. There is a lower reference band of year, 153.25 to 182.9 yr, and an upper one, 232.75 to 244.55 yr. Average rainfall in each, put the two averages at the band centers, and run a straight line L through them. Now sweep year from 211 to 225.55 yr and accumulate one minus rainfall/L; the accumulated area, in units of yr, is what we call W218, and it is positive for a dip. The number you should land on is 0.2 yr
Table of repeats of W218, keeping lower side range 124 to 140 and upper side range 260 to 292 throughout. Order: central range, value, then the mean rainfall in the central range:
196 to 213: -0.5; 115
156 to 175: -0.3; 109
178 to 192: 0.0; 109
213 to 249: -0.9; 117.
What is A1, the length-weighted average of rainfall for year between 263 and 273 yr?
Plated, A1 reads 117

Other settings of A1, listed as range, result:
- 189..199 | 112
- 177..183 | 109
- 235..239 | 118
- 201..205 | 112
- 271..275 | 118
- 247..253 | 117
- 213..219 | 116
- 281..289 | 122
